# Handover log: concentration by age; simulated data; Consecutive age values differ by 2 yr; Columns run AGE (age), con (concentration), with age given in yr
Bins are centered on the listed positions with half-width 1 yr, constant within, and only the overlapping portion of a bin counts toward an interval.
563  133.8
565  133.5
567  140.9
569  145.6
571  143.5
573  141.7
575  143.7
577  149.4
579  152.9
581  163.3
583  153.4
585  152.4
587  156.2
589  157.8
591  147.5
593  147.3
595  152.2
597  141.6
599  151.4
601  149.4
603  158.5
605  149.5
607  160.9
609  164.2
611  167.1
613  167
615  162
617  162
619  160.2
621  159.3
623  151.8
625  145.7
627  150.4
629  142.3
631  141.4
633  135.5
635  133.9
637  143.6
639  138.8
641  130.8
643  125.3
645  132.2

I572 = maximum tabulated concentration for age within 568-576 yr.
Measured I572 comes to 145.6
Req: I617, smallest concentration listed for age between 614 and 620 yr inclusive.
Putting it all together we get 160.2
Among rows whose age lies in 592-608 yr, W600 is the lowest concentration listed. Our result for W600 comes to 141.6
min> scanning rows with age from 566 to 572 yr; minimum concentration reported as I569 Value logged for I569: 140.9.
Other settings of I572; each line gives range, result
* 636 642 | 143.6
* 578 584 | 163.3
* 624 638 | 150.4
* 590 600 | 152.2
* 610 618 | 167.1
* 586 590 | 157.8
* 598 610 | 164.2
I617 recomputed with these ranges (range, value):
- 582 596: 147.3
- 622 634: 135.5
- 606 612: 160.9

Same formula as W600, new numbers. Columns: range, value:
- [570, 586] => 141.7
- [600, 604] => 149.4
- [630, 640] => 133.9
